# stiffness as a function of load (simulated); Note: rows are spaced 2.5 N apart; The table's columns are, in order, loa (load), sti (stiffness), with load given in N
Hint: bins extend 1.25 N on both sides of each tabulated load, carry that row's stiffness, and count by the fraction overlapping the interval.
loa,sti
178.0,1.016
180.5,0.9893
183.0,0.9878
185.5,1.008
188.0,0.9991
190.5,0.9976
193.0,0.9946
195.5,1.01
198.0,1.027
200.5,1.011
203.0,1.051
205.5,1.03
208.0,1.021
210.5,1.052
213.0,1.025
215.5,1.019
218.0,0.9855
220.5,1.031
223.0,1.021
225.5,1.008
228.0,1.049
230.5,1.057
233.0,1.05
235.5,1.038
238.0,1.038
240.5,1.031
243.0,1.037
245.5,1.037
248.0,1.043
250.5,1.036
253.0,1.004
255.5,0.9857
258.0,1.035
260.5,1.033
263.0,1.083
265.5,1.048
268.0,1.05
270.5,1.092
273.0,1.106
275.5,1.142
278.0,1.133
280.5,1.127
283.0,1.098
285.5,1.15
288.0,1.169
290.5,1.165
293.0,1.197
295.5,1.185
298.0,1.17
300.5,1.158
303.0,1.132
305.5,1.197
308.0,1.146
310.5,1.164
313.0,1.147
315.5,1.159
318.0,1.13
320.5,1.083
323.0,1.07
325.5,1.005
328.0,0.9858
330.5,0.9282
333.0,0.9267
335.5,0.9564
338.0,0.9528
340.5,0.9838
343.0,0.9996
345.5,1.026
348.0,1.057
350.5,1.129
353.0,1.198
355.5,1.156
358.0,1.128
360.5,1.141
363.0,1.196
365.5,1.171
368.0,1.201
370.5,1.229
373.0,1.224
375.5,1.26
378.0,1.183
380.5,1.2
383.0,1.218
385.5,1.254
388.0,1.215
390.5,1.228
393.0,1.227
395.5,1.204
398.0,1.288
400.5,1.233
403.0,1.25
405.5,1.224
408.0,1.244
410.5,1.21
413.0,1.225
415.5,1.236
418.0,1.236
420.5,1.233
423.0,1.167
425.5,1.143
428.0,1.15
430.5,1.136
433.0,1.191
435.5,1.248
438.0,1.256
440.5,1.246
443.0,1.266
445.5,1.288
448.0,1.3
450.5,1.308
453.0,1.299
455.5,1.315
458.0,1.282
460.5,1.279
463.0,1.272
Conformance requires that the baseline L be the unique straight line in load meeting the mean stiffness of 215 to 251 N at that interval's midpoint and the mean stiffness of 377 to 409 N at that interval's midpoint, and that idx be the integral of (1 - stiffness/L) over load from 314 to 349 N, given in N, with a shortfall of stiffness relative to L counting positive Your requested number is 4.0 N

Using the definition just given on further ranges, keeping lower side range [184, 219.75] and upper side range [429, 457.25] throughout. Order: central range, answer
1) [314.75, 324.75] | 0.3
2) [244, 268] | 0.8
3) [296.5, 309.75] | -0.5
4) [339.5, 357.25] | 1.3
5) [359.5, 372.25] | -0.1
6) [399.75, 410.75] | -0.1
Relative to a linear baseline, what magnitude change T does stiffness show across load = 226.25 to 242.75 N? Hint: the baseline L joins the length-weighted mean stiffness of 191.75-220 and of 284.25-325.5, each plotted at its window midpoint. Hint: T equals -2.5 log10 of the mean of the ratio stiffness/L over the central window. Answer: 0.02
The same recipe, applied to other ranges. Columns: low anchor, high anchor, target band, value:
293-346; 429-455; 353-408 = -0.04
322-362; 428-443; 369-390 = -0.10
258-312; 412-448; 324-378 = 0.08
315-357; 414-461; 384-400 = -0.08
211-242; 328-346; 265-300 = -0.14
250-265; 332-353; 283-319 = -0.14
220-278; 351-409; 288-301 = -0.07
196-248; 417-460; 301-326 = -0.01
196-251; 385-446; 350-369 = 0.00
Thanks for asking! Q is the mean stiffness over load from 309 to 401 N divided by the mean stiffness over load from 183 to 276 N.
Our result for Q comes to 1.09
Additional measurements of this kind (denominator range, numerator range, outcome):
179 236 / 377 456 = 1.21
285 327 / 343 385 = 1.02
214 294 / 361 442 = 1.14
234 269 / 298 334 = 1.05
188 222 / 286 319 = 1.14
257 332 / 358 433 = 1.09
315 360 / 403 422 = 1.17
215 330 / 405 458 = 1.14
